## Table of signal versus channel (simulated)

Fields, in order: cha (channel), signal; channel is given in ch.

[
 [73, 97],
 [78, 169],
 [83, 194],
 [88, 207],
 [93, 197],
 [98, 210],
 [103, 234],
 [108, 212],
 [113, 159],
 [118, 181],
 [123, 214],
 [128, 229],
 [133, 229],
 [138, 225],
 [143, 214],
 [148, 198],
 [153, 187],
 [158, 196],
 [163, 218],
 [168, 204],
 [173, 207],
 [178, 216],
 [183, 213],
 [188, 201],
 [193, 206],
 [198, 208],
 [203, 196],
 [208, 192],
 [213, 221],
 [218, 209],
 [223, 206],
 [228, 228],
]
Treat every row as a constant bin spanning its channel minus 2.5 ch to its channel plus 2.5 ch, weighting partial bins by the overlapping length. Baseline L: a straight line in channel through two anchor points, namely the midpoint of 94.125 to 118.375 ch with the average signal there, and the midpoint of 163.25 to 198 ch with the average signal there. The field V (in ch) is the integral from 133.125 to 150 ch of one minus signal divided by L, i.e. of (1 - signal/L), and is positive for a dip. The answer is -0.9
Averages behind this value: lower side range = 201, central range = 215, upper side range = 209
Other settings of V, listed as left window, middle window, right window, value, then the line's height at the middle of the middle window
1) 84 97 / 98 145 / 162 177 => -1.3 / 205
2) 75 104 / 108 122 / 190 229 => 1.3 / 200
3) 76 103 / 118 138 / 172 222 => -1.6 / 202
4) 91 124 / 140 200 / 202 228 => -0.4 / 205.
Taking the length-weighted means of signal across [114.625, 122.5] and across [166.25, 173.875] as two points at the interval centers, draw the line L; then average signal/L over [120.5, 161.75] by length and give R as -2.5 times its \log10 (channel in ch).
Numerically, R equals -0.09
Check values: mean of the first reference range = 187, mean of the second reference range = 205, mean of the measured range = 212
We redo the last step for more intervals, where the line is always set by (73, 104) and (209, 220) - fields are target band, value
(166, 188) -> -0.016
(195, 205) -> 0.038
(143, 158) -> 0.028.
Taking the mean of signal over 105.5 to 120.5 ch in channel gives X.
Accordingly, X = 184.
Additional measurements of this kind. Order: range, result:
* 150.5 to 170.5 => 201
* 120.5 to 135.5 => 224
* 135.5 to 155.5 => 206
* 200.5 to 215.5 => 203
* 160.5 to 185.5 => 212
